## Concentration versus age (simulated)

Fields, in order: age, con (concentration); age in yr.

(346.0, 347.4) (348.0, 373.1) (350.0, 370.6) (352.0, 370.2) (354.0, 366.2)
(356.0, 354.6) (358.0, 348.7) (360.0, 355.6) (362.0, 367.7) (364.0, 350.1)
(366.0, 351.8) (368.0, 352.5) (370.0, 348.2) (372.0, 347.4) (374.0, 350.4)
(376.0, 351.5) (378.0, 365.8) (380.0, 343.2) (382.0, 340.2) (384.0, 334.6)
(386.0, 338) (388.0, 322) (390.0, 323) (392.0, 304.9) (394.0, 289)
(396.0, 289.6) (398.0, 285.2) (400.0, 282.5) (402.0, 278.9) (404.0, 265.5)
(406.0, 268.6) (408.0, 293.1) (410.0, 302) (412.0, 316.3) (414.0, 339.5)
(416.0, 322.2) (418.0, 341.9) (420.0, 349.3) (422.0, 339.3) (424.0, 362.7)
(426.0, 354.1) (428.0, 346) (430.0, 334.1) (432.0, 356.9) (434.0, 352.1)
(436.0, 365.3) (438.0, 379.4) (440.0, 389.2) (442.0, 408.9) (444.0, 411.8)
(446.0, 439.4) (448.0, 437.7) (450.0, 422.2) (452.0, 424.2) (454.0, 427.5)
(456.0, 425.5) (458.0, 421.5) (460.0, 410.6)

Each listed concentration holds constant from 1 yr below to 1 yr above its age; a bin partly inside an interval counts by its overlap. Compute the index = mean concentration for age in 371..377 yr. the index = 350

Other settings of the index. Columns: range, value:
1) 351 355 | 368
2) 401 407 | 271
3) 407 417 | 315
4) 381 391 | 332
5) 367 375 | 350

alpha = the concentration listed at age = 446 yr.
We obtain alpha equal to 439.4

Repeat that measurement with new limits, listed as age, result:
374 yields 350.4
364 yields 350.1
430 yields 334.1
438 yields 379.4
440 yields 389.2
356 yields 354.6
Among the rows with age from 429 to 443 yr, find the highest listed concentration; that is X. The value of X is 408.9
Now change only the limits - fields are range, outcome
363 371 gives 352.5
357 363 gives 367.7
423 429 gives 362.7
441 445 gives 411.8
